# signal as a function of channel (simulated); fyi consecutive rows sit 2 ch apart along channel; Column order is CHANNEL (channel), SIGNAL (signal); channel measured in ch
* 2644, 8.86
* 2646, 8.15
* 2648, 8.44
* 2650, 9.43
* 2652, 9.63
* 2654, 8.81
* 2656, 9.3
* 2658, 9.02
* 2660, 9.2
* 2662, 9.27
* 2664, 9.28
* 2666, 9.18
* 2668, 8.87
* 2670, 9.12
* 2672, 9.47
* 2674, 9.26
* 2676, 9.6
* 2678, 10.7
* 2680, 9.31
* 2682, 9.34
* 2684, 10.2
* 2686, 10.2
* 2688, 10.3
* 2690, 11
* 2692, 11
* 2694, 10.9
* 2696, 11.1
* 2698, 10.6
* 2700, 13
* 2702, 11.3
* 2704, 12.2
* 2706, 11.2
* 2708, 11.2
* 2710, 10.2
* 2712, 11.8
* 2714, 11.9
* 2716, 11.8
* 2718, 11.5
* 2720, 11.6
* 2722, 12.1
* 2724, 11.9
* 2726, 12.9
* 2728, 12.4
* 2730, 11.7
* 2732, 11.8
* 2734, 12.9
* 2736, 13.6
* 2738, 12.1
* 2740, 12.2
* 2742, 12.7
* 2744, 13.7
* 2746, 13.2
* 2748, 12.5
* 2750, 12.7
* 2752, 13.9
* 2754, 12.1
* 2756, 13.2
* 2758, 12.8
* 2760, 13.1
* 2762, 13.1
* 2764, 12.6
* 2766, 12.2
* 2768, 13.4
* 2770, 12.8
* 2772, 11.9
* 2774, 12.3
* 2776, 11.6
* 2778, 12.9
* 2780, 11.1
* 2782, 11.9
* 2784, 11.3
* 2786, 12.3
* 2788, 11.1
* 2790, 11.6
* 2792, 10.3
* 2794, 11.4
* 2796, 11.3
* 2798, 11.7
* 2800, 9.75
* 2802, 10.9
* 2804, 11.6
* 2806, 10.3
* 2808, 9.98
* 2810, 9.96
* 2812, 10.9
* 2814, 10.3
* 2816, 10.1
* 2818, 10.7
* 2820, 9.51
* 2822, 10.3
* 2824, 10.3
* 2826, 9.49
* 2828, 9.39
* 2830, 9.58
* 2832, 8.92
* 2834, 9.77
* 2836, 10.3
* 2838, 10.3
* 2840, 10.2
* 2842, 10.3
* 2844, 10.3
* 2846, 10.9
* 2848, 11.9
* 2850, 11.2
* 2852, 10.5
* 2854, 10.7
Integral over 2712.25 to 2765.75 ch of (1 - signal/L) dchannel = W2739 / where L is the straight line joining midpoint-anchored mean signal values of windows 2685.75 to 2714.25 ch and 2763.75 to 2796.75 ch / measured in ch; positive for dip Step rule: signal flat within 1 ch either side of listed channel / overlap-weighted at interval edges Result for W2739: -4.6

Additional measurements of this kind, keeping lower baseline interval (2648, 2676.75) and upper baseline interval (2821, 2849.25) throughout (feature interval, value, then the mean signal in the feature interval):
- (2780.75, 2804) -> -3.1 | 11.2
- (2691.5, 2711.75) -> -4.0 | 11.3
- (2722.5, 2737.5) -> -4.5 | 12.4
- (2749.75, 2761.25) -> -3.9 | 13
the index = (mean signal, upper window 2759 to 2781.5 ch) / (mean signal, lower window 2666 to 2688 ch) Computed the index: 1.29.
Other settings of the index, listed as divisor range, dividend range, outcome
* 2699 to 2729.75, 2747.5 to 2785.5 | 1.06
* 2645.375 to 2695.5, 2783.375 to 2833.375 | 1.10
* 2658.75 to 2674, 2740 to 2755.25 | 1.40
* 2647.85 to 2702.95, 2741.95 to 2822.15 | 1.18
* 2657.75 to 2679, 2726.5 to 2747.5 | 1.35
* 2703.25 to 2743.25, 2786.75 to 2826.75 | 0.88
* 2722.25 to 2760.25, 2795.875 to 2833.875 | 0.81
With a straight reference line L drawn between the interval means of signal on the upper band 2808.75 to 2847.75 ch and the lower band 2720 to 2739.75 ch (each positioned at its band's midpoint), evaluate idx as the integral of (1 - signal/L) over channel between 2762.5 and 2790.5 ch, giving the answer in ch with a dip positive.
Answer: -2.02 ch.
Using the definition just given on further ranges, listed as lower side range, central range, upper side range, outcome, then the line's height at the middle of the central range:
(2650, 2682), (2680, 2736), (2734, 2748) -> -0.4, 11.3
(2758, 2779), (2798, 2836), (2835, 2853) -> 4.1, 11.4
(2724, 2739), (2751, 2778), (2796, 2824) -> -2.5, 11.6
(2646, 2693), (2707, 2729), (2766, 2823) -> -3.4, 10.2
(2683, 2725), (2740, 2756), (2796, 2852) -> -2.9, 10.9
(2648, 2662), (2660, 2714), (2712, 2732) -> 0.8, 10.5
